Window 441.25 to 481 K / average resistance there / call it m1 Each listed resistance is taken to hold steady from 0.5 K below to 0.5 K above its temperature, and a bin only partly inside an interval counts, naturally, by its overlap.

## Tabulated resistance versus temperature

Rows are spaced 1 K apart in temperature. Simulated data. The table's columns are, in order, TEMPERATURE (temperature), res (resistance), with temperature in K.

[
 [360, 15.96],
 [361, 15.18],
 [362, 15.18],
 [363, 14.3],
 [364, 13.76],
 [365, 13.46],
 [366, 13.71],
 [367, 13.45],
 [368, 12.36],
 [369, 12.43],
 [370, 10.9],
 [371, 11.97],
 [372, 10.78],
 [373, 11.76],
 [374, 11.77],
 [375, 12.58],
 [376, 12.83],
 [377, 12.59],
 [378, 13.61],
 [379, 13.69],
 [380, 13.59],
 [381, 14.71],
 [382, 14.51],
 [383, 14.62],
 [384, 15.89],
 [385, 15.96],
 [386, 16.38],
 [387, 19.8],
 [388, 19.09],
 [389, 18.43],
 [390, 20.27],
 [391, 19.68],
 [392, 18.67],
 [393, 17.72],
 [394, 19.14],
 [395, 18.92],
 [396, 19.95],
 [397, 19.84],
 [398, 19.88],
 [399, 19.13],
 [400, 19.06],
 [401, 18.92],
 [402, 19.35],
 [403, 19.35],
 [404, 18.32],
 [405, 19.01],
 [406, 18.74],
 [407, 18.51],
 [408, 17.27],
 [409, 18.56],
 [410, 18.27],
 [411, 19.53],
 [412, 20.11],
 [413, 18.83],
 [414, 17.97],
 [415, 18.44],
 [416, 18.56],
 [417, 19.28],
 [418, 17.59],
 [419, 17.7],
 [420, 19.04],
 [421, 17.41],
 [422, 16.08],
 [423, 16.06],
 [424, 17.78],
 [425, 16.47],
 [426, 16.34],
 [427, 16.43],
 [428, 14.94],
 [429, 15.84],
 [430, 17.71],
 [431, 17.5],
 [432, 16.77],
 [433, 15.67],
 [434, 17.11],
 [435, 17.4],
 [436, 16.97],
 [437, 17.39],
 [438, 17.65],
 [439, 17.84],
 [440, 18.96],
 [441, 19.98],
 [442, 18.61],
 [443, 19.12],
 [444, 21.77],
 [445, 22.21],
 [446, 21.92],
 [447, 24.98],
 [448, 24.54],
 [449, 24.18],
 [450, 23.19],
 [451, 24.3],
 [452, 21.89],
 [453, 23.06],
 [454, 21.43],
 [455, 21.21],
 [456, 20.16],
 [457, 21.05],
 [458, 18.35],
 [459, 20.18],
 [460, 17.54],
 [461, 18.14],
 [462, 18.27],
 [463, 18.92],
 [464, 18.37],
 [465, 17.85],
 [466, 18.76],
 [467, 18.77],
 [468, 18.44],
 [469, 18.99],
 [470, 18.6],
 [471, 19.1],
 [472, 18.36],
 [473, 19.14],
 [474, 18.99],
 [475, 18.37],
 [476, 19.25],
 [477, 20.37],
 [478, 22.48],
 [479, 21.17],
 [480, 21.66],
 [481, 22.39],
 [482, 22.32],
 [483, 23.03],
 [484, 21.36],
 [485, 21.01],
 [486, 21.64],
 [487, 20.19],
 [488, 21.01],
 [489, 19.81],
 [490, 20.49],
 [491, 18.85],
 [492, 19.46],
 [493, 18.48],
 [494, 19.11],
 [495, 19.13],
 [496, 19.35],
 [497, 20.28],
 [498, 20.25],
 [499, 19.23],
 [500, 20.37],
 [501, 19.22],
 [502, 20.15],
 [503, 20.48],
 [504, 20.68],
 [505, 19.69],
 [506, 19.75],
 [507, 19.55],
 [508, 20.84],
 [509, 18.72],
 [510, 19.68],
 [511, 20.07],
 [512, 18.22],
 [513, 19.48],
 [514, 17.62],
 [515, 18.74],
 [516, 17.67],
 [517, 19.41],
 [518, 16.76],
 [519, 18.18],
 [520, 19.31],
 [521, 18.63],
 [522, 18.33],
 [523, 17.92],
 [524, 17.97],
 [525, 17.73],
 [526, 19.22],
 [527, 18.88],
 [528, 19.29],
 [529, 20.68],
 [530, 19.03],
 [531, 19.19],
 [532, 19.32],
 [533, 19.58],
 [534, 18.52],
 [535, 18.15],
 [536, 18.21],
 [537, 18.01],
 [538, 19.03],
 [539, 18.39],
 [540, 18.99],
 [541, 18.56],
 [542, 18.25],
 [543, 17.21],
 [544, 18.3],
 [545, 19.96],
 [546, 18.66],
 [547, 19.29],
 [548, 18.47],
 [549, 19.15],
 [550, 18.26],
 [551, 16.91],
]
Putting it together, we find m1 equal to 20.4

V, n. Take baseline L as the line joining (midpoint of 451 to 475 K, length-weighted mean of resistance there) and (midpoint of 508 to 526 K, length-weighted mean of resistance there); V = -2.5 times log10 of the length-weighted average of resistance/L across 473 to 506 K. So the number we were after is -0.070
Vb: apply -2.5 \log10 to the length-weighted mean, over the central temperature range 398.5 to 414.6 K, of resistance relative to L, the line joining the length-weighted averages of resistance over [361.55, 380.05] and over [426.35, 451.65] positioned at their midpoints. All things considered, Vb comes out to -0.160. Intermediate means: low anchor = 12.9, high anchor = 19.3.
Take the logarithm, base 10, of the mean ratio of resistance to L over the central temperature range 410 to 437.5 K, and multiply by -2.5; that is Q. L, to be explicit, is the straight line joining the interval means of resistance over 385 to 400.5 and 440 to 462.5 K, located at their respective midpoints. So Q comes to 0.153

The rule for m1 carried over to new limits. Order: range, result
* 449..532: 19.7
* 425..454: 19.4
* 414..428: 17.4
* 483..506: 20.1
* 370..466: 18.1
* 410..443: 17.7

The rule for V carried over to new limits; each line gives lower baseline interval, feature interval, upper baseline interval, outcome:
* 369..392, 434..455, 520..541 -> -0.25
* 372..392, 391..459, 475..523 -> -0.13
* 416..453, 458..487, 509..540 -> -0.05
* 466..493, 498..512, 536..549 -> -0.02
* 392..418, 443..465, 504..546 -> -0.12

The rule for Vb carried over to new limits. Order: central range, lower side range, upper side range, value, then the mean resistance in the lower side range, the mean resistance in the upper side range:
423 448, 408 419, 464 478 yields 0.03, 18.6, 19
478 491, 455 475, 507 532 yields -0.13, 18.9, 18.8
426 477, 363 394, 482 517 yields -0.09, 14.8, 19.8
